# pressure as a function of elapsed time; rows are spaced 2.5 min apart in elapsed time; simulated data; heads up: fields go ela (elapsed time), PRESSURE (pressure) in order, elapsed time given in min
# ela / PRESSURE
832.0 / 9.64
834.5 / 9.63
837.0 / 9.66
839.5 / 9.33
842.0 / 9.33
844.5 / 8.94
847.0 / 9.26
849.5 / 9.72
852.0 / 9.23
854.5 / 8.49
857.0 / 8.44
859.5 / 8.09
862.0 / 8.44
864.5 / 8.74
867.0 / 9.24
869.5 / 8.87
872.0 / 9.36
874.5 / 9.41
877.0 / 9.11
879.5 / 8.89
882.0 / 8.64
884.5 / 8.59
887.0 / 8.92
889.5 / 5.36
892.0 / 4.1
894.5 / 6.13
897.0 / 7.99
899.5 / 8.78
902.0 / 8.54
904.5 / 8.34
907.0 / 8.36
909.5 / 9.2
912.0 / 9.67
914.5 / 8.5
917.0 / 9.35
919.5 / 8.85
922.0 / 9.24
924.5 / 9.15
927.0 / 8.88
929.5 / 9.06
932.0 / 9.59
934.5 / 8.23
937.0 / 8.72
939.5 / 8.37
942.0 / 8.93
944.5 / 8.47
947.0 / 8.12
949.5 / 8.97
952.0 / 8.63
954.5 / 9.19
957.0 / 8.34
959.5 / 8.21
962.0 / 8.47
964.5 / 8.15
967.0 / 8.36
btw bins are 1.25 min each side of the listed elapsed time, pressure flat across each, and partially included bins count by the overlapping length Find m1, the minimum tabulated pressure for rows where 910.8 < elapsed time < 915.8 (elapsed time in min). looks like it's 8.5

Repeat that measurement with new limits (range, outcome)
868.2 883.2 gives 8.64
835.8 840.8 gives 9.33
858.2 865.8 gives 8.09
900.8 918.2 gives 8.34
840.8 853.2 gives 8.94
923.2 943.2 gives 8.23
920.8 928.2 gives 8.88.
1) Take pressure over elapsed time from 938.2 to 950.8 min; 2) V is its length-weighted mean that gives 8.57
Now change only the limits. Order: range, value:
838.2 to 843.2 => 9.33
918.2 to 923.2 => 9.05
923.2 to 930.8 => 9.04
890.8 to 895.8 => 5.15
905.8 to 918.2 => 9.02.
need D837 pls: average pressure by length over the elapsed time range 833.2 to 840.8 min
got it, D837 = 9.54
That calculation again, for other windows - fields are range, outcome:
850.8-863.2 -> 8.54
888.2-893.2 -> 4.78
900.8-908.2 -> 8.41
